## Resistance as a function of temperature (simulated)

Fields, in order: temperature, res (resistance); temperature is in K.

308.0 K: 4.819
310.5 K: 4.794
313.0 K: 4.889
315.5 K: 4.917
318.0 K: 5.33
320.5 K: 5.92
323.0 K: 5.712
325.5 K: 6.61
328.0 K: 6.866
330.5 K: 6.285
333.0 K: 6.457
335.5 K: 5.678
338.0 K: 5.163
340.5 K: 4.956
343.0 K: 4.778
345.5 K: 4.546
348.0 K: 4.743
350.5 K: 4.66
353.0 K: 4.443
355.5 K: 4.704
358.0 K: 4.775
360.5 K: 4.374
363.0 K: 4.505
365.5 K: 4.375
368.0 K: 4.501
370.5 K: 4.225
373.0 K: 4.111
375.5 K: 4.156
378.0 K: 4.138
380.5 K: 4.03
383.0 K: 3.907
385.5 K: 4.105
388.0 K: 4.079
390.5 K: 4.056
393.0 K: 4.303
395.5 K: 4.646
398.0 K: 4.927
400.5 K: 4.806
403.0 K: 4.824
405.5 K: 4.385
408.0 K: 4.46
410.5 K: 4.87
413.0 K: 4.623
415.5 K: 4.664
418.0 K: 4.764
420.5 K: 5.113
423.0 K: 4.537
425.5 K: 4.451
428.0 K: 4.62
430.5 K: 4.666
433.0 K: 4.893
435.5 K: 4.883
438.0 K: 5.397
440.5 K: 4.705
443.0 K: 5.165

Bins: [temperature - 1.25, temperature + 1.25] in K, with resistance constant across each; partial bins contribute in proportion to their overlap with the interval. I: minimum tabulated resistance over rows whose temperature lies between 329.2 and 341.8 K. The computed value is 4.956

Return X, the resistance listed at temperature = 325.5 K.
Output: 6.61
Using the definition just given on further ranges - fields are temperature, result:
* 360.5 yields 4.374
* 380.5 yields 4.03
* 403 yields 4.824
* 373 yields 4.111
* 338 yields 5.163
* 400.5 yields 4.806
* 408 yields 4.46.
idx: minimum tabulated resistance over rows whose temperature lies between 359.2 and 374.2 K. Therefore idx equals 4.111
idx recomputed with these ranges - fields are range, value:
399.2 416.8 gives 4.385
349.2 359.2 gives 4.443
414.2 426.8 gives 4.451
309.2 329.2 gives 4.794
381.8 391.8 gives 3.907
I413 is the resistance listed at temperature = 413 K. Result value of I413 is 4.623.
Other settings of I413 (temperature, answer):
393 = 4.303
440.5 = 4.705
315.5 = 4.917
